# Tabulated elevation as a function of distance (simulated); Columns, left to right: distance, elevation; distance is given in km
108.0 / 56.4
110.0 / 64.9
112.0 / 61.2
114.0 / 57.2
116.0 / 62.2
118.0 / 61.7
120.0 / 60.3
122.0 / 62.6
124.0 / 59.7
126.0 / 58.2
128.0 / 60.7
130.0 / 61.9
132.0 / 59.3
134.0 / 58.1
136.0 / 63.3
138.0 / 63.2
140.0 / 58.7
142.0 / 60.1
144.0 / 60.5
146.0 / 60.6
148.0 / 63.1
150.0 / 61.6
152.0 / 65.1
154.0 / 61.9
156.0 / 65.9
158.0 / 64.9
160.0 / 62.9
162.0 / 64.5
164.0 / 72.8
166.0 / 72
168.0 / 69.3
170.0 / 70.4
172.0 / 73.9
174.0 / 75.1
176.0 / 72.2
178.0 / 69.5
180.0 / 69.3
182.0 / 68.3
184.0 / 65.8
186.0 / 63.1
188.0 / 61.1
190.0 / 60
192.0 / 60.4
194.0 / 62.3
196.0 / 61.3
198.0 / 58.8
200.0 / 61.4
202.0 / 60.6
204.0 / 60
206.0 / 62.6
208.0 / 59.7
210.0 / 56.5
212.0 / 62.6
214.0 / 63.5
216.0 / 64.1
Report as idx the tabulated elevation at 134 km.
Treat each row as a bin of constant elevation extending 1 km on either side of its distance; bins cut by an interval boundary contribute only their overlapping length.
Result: 58.1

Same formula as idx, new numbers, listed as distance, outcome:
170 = 70.4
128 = 60.7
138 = 63.2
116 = 62.2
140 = 58.7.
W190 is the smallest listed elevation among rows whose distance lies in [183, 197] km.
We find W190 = 60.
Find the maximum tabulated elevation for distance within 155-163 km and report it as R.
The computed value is 65.9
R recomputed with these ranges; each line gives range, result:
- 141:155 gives 65.1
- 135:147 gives 63.3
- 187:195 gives 62.3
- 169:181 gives 75.1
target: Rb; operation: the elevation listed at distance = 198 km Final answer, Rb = 58.8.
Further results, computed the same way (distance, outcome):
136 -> 63.3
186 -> 63.1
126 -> 58.2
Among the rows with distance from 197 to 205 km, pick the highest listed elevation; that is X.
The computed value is 61.4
